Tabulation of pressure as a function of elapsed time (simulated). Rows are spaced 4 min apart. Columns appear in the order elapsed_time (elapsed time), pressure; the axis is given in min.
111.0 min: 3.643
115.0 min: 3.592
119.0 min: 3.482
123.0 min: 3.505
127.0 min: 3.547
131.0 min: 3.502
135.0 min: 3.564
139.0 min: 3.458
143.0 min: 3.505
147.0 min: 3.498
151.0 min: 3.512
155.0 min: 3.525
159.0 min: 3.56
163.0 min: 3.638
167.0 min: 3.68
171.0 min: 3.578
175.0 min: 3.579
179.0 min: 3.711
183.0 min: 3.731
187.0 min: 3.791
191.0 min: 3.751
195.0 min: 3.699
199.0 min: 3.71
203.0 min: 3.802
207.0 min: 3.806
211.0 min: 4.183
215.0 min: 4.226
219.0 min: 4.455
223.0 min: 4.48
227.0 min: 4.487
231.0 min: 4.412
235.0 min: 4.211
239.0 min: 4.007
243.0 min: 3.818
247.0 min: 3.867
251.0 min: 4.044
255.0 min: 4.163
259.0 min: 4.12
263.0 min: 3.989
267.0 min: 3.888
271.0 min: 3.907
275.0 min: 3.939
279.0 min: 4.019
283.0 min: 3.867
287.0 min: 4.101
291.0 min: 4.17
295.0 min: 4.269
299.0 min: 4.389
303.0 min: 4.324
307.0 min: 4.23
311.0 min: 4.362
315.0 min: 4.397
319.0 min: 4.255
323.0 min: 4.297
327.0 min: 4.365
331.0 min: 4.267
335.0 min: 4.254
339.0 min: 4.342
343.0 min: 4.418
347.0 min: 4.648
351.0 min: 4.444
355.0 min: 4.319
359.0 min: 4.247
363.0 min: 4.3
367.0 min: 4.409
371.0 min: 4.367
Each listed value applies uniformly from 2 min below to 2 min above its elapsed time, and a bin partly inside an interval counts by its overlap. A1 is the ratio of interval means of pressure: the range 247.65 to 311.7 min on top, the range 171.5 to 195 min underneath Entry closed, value 1.11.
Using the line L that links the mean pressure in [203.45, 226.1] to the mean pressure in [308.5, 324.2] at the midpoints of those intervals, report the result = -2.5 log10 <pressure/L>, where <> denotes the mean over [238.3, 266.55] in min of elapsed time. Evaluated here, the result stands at 0.07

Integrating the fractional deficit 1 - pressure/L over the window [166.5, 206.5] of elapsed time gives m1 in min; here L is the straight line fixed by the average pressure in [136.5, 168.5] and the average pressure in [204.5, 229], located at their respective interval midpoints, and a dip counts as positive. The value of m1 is 2.2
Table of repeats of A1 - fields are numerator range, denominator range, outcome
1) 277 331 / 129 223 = 1.13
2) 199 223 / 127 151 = 1.17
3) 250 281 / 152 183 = 1.11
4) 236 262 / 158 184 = 1.10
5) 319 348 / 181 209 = 1.16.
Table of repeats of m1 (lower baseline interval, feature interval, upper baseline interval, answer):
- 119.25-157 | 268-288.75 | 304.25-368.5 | 0.7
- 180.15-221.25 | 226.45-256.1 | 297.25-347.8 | -0.4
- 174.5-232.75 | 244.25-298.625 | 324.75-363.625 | 1.8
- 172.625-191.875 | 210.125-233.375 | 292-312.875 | -2.8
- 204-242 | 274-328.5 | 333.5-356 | 1.6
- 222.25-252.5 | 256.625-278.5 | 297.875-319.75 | 1.3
